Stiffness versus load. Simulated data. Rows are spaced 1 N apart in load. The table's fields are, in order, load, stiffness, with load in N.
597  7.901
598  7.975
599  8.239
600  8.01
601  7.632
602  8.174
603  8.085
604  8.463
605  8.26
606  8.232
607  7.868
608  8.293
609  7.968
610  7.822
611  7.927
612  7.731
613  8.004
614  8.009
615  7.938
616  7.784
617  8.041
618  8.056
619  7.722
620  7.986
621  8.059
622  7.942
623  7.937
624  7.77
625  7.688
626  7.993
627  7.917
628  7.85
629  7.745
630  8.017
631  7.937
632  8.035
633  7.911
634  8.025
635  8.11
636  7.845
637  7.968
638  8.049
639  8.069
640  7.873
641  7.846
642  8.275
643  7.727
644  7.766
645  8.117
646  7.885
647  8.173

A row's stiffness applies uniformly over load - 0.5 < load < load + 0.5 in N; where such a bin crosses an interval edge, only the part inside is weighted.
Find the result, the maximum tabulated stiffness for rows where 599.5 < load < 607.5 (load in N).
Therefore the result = 8.463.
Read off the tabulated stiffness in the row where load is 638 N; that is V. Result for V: 8.049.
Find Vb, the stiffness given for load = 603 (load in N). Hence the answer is 8.085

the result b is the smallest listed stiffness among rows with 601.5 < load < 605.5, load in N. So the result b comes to 8.085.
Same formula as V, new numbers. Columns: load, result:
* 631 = 7.937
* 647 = 8.173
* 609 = 7.968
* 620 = 7.986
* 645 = 8.117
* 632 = 8.035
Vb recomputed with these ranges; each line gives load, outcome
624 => 7.77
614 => 8.009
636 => 7.845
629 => 7.745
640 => 7.873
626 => 7.993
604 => 8.463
